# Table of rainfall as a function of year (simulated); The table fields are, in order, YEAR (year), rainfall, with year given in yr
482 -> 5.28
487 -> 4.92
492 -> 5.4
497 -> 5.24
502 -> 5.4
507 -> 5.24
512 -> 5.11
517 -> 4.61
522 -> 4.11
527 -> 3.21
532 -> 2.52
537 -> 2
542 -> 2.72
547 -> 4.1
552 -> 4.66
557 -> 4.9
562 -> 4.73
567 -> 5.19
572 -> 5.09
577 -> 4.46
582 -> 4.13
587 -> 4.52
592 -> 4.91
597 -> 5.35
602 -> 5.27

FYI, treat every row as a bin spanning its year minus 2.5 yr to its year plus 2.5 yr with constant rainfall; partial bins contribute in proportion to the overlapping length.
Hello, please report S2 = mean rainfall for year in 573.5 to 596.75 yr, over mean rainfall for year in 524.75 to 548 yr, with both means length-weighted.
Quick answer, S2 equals 1.63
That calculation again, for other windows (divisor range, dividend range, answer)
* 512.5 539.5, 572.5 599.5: 1.37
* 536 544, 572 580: 1.93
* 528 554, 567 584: 1.47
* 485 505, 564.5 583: 0.91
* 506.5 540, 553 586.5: 1.27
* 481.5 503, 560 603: 0.92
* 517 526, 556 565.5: 1.18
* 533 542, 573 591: 1.96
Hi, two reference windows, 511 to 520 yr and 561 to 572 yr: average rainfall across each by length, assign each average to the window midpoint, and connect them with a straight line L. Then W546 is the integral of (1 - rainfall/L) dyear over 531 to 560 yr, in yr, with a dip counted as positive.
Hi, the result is 8.1 yr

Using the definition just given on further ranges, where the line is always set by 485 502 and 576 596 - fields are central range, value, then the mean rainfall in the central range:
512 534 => 5.34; 3.81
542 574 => 1.00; 4.61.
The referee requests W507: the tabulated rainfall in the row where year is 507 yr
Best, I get 5.24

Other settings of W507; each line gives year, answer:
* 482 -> 5.28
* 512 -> 5.11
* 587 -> 4.52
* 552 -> 4.66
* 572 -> 5.09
